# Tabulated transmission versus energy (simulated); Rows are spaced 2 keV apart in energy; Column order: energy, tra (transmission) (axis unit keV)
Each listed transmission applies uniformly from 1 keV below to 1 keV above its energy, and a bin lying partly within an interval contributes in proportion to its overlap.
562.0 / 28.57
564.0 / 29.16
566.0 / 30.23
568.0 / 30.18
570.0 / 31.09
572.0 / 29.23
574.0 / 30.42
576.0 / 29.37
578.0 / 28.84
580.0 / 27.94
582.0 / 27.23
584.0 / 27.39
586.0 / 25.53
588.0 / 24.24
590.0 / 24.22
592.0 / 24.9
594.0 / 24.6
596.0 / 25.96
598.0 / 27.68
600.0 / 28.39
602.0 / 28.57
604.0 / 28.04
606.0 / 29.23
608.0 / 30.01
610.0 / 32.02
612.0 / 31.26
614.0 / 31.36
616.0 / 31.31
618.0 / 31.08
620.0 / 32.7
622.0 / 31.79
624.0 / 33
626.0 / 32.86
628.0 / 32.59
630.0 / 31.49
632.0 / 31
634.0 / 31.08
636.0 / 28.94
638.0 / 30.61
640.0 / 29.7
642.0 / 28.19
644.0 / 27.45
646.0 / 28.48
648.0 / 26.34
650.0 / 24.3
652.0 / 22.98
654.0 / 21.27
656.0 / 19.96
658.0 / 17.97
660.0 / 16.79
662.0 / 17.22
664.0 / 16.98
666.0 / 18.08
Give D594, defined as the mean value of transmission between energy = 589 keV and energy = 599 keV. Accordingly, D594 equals 25.5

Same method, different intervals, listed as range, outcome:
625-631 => 32.3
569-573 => 30.2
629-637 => 30.6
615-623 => 31.7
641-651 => 27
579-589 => 26.5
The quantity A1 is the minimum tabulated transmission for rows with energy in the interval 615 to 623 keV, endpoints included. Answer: 31.08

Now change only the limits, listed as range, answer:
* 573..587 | 25.53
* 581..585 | 27.23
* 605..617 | 29.23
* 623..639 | 28.94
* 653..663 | 16.79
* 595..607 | 25.96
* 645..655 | 21.27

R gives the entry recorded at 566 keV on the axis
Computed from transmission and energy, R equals 30.23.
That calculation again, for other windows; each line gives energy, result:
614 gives 31.36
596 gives 25.96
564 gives 29.16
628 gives 32.59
